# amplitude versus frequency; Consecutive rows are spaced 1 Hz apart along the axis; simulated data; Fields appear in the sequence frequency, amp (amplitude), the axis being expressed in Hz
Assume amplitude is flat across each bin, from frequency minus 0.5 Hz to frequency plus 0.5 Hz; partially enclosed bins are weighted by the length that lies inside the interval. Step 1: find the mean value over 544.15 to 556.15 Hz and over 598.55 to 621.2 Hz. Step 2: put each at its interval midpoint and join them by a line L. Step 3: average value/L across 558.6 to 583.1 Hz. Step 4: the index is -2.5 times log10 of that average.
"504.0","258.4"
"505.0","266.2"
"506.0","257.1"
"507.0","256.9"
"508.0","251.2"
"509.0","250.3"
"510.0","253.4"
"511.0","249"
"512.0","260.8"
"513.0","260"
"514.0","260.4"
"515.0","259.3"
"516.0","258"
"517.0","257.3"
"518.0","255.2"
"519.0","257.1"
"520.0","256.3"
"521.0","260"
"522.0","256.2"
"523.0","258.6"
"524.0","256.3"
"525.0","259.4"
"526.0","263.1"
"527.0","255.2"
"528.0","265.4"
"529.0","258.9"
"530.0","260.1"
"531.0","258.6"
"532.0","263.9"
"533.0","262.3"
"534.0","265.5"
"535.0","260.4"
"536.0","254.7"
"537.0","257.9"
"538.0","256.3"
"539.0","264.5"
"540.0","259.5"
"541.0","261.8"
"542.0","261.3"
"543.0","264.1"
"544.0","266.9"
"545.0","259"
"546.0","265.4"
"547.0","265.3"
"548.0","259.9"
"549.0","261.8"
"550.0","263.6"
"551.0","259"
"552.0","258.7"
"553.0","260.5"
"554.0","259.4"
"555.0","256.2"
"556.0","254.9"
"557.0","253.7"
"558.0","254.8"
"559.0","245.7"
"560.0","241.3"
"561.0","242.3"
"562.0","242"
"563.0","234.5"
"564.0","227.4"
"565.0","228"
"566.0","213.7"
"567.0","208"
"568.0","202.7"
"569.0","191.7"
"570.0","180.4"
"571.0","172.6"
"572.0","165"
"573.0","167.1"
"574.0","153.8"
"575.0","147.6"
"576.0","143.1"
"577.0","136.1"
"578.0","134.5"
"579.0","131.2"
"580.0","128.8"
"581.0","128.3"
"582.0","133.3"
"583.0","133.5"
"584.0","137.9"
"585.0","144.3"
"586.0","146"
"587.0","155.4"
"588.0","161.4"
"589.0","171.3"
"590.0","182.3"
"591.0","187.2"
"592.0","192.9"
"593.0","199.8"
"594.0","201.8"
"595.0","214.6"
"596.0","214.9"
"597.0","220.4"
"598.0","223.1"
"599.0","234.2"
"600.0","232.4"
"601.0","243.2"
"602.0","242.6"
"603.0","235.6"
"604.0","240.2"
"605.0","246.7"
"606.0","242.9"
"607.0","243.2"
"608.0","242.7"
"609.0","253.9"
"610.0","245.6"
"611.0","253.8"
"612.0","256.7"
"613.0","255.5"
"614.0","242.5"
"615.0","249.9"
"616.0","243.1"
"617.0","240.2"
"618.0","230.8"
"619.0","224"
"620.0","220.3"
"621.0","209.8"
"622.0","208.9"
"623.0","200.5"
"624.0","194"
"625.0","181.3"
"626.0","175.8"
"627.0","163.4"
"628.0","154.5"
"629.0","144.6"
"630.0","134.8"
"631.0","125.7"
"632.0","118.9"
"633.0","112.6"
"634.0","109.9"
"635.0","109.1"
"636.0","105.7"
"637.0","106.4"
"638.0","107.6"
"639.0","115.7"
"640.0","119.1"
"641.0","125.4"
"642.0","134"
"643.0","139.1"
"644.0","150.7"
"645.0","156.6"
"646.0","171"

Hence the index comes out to 0.364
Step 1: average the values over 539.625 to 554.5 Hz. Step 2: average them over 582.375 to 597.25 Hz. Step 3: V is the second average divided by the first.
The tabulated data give 0.7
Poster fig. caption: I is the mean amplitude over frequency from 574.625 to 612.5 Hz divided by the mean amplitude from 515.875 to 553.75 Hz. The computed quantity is 0.75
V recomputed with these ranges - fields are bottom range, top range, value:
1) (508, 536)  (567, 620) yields 0.77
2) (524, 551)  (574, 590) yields 0.55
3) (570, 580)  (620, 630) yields 1.20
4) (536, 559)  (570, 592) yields 0.59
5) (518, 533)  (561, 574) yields 0.78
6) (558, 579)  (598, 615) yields 1.26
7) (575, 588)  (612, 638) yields 1.29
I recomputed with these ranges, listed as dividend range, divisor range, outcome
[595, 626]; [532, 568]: 0.92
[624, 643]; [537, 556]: 0.51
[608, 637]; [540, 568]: 0.76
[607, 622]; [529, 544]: 0.92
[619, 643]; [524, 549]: 0.57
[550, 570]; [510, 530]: 0.92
